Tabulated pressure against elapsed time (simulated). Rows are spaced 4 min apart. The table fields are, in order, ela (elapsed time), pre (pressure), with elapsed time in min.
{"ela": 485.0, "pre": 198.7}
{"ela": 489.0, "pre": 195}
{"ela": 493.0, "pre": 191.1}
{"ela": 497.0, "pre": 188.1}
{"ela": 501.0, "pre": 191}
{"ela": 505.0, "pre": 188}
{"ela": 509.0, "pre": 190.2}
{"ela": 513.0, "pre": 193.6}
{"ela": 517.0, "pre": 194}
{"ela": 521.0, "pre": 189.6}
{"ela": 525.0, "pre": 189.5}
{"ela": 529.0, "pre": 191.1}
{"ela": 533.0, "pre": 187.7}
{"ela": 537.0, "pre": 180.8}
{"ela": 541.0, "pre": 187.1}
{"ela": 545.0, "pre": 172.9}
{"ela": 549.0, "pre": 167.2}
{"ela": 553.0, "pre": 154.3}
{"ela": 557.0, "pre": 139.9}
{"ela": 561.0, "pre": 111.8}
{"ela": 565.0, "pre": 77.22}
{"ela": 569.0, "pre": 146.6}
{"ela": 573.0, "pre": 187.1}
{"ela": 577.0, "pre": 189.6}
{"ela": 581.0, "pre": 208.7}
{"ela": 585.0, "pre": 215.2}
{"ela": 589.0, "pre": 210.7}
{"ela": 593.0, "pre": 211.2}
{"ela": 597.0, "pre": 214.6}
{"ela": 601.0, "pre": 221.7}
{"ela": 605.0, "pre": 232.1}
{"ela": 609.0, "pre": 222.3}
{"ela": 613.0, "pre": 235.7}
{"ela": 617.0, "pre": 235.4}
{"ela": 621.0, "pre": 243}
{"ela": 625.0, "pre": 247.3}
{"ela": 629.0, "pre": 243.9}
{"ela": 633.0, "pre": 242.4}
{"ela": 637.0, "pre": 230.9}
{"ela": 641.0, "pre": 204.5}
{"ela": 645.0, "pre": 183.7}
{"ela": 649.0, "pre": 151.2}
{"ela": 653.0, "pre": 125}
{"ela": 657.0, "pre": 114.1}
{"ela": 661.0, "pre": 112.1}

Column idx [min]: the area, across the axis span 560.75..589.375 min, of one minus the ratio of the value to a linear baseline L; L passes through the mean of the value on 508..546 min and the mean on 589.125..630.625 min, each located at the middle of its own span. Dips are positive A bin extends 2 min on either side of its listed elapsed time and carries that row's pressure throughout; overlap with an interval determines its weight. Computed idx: 5.9 min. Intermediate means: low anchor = 188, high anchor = 230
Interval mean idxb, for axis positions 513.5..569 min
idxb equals 165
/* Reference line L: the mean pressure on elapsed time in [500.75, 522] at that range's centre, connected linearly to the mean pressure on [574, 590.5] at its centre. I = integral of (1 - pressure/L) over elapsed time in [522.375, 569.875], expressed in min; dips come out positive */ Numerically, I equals 9.1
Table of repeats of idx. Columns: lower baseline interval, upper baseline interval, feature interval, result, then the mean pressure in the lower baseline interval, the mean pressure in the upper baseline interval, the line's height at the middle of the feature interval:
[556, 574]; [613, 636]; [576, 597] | -4.9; 129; 241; 170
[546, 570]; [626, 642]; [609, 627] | -2.2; 134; 233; 212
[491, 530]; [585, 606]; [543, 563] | 5.3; 191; 217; 204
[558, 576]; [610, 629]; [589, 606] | -2.0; 134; 240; 196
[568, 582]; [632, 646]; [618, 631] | -2.2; 184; 216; 208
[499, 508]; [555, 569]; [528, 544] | -4.1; 190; 115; 148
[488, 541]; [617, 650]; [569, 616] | -0.1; 190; 221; 211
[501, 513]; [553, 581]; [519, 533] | -1.0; 190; 148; 177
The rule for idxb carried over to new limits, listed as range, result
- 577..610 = 215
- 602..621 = 232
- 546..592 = 166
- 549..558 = 152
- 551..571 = 126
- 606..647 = 229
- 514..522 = 192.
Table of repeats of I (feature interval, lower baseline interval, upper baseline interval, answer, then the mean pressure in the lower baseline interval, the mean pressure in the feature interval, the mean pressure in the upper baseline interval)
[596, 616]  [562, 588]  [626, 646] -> -2.91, 170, 226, 224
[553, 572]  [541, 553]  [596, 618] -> 6.02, 170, 126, 227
